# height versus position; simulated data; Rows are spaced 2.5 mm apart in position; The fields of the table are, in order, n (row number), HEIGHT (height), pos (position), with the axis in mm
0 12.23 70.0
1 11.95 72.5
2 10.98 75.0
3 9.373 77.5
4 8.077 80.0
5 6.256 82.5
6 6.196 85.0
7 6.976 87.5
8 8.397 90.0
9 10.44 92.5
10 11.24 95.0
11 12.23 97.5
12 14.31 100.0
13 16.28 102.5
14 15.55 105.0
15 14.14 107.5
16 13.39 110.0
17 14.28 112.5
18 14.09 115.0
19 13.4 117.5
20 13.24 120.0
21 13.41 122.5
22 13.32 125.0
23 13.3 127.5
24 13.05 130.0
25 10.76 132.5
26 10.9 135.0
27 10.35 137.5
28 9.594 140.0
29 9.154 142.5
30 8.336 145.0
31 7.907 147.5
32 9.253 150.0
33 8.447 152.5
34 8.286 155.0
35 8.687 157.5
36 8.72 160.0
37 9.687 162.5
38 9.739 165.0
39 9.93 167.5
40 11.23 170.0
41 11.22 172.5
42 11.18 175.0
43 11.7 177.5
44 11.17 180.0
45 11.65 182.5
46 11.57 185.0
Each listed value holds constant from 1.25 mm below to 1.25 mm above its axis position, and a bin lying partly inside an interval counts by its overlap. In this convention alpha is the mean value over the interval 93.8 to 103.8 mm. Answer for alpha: 13.5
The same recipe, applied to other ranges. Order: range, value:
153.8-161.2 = 8.57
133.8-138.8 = 10.6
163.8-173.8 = 10.5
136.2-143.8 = 9.7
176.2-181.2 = 11.4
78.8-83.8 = 7.15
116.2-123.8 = 13.4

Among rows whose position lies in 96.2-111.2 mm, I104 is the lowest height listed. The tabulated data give 12.23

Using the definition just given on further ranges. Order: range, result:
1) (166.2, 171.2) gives 9.93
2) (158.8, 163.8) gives 8.72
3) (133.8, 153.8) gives 7.907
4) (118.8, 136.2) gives 10.76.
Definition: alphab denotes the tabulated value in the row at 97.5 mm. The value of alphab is 12.23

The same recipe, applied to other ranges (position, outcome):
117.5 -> 13.4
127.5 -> 13.3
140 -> 9.594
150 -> 9.253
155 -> 8.286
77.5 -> 9.373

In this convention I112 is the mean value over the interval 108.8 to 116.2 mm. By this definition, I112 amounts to 13.9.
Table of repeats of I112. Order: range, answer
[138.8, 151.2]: 8.84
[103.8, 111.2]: 14.4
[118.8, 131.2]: 13.3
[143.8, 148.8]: 8.13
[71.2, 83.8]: 9.33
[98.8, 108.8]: 15.1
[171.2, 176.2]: 11.2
